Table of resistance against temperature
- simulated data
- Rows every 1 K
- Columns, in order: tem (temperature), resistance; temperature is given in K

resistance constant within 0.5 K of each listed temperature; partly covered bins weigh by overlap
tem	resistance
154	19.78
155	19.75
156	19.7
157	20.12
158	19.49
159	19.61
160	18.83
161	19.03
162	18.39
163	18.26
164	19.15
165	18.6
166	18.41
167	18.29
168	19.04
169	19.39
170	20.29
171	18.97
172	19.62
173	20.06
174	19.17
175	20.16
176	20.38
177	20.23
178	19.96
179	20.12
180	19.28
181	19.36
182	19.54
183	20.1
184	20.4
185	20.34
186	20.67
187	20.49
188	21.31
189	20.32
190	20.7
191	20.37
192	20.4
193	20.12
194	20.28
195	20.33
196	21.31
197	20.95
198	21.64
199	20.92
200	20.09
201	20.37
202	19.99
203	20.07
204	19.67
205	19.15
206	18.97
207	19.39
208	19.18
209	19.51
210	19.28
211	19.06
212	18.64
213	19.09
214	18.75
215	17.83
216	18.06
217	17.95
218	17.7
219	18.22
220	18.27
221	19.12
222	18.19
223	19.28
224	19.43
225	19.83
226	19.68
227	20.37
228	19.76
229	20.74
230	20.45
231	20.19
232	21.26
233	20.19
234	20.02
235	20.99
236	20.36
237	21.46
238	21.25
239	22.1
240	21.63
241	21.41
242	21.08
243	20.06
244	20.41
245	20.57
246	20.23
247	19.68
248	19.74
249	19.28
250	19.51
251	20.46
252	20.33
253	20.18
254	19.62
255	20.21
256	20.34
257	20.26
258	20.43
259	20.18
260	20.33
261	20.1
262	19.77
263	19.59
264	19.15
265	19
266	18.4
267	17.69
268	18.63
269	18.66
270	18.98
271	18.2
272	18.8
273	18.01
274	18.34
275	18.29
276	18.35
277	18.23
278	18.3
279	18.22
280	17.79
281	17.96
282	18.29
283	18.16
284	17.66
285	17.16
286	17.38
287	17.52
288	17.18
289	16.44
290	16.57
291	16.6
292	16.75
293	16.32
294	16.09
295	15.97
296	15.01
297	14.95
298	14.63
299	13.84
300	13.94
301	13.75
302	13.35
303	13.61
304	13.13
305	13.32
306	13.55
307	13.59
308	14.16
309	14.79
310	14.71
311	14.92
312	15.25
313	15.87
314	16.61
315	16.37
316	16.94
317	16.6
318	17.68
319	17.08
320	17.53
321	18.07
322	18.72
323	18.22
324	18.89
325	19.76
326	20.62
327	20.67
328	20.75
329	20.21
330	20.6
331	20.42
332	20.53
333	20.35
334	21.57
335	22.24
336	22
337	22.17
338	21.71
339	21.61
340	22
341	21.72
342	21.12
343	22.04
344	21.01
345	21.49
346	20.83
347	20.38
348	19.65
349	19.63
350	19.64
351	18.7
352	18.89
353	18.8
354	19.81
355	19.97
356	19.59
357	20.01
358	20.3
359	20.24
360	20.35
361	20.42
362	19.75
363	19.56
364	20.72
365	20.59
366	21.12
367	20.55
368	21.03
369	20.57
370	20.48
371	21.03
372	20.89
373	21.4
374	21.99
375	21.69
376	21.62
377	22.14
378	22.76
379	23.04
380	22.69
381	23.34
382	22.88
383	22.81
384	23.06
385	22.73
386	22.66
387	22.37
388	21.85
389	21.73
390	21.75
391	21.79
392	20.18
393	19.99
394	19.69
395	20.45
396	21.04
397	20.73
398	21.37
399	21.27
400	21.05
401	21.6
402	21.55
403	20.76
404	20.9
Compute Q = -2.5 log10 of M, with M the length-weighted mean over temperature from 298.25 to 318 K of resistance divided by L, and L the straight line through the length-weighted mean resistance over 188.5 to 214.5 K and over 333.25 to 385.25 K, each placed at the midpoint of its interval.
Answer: 0.37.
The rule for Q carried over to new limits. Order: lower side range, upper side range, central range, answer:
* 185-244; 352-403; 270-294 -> 0.16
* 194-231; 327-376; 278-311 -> 0.27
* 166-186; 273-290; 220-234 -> -0.06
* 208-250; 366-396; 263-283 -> 0.11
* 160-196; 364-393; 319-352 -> 0.05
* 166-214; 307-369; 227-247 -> -0.05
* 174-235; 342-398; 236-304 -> 0.11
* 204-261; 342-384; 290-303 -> 0.32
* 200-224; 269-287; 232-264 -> -0.10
